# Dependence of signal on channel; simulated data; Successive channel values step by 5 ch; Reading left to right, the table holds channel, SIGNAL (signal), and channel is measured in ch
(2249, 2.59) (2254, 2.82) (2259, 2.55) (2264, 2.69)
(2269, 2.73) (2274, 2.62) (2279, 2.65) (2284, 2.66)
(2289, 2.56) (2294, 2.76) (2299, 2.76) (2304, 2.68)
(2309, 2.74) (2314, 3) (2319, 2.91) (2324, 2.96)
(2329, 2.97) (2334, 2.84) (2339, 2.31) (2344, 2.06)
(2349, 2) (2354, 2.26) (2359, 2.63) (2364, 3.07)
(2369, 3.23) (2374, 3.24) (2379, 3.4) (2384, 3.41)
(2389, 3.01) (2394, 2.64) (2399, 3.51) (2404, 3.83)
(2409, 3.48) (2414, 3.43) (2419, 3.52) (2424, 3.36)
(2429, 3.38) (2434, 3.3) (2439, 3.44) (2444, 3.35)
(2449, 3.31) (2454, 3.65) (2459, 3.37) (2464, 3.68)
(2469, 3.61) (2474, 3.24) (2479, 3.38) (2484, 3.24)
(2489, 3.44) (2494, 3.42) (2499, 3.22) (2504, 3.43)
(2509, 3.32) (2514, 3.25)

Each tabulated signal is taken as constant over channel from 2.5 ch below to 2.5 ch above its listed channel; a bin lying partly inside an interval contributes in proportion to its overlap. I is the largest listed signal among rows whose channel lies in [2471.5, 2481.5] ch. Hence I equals 3.38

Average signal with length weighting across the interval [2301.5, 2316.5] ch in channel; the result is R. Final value 2.81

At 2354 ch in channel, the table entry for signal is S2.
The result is 2.26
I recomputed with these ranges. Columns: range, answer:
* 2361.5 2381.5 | 3.4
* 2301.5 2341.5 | 3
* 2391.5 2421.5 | 3.83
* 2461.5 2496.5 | 3.68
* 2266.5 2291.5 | 2.73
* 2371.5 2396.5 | 3.41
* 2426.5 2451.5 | 3.44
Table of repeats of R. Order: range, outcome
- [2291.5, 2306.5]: 2.73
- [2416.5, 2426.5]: 3.44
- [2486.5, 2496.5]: 3.43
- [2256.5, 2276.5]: 2.65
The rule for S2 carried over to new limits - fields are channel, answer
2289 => 2.56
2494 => 3.42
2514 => 3.25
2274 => 2.62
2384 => 3.41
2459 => 3.37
